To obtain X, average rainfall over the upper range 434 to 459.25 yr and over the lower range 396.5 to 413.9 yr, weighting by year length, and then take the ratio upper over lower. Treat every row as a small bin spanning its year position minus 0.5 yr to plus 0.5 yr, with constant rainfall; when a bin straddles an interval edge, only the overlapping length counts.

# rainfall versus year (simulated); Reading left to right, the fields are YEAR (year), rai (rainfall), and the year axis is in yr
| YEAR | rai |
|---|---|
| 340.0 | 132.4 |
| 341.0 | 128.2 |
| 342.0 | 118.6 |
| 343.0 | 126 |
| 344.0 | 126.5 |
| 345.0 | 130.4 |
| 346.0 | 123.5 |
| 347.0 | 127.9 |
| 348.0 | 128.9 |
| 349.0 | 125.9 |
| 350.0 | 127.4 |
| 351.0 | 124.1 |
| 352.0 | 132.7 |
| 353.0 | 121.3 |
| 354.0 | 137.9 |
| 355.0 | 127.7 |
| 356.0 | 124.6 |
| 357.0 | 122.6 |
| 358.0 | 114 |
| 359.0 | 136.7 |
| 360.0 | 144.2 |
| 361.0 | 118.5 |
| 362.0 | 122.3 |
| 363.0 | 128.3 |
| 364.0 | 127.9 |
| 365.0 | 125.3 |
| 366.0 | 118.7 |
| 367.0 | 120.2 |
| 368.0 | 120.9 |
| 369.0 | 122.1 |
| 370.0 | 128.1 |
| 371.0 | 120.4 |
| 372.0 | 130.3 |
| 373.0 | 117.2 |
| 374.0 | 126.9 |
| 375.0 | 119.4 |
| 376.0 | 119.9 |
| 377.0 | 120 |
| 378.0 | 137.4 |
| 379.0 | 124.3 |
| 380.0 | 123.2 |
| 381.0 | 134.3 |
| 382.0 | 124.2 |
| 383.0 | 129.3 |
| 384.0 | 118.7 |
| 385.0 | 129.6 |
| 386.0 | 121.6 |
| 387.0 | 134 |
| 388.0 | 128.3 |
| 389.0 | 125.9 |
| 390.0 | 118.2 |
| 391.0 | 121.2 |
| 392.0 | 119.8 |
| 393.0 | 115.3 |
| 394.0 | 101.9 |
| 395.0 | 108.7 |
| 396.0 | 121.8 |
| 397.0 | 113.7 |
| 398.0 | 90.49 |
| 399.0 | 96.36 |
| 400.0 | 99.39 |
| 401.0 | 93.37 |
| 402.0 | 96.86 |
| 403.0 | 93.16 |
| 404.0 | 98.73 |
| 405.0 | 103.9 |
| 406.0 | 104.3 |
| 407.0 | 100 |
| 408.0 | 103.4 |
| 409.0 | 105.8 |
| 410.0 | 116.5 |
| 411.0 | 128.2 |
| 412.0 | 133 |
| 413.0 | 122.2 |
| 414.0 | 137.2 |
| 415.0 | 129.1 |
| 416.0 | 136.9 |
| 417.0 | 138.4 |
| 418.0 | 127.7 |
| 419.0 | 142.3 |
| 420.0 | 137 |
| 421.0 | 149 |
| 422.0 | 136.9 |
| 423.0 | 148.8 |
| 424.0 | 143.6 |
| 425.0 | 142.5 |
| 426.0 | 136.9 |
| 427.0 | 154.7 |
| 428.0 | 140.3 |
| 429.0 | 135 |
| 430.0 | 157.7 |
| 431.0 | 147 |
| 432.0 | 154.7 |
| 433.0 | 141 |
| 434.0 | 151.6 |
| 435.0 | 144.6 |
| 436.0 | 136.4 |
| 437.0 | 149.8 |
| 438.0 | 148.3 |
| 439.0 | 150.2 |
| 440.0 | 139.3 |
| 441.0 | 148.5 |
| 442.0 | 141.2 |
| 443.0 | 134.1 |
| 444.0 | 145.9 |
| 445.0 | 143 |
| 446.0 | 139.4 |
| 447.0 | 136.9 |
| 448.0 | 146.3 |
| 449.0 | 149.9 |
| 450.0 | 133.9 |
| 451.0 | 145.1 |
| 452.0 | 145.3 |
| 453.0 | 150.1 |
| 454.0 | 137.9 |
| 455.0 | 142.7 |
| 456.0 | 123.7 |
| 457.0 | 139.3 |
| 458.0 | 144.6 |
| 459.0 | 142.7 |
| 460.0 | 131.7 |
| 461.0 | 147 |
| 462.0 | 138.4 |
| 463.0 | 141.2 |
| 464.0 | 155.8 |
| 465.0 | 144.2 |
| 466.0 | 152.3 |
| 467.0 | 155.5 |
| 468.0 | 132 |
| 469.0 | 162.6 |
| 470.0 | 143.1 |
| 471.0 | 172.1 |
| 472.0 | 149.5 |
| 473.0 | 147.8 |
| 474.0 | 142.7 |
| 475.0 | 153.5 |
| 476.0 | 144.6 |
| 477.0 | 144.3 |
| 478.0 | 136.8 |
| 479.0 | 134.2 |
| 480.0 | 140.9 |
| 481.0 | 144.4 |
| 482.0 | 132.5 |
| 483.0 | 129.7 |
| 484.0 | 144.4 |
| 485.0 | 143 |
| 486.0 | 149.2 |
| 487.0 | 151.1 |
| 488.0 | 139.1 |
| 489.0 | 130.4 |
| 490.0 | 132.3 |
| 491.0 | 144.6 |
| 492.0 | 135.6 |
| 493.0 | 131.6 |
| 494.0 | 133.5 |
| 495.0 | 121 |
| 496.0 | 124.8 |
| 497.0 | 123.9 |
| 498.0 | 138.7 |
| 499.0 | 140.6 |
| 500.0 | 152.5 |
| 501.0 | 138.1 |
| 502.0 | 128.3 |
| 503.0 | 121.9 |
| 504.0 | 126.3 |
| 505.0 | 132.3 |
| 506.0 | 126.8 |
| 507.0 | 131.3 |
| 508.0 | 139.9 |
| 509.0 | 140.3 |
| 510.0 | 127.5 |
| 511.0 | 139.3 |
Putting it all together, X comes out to 1.34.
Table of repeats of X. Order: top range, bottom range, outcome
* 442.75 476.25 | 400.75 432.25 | 1.13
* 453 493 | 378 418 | 1.22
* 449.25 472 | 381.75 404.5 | 1.28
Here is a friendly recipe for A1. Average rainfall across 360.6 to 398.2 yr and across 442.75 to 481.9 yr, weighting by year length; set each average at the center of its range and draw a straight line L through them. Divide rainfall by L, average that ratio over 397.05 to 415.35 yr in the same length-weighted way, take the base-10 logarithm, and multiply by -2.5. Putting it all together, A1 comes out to 0.19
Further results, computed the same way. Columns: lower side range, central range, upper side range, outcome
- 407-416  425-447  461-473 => -0.084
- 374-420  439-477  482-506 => -0.124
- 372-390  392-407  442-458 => 0.247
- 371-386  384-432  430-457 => 0.087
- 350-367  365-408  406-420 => 0.081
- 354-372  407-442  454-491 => -0.021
